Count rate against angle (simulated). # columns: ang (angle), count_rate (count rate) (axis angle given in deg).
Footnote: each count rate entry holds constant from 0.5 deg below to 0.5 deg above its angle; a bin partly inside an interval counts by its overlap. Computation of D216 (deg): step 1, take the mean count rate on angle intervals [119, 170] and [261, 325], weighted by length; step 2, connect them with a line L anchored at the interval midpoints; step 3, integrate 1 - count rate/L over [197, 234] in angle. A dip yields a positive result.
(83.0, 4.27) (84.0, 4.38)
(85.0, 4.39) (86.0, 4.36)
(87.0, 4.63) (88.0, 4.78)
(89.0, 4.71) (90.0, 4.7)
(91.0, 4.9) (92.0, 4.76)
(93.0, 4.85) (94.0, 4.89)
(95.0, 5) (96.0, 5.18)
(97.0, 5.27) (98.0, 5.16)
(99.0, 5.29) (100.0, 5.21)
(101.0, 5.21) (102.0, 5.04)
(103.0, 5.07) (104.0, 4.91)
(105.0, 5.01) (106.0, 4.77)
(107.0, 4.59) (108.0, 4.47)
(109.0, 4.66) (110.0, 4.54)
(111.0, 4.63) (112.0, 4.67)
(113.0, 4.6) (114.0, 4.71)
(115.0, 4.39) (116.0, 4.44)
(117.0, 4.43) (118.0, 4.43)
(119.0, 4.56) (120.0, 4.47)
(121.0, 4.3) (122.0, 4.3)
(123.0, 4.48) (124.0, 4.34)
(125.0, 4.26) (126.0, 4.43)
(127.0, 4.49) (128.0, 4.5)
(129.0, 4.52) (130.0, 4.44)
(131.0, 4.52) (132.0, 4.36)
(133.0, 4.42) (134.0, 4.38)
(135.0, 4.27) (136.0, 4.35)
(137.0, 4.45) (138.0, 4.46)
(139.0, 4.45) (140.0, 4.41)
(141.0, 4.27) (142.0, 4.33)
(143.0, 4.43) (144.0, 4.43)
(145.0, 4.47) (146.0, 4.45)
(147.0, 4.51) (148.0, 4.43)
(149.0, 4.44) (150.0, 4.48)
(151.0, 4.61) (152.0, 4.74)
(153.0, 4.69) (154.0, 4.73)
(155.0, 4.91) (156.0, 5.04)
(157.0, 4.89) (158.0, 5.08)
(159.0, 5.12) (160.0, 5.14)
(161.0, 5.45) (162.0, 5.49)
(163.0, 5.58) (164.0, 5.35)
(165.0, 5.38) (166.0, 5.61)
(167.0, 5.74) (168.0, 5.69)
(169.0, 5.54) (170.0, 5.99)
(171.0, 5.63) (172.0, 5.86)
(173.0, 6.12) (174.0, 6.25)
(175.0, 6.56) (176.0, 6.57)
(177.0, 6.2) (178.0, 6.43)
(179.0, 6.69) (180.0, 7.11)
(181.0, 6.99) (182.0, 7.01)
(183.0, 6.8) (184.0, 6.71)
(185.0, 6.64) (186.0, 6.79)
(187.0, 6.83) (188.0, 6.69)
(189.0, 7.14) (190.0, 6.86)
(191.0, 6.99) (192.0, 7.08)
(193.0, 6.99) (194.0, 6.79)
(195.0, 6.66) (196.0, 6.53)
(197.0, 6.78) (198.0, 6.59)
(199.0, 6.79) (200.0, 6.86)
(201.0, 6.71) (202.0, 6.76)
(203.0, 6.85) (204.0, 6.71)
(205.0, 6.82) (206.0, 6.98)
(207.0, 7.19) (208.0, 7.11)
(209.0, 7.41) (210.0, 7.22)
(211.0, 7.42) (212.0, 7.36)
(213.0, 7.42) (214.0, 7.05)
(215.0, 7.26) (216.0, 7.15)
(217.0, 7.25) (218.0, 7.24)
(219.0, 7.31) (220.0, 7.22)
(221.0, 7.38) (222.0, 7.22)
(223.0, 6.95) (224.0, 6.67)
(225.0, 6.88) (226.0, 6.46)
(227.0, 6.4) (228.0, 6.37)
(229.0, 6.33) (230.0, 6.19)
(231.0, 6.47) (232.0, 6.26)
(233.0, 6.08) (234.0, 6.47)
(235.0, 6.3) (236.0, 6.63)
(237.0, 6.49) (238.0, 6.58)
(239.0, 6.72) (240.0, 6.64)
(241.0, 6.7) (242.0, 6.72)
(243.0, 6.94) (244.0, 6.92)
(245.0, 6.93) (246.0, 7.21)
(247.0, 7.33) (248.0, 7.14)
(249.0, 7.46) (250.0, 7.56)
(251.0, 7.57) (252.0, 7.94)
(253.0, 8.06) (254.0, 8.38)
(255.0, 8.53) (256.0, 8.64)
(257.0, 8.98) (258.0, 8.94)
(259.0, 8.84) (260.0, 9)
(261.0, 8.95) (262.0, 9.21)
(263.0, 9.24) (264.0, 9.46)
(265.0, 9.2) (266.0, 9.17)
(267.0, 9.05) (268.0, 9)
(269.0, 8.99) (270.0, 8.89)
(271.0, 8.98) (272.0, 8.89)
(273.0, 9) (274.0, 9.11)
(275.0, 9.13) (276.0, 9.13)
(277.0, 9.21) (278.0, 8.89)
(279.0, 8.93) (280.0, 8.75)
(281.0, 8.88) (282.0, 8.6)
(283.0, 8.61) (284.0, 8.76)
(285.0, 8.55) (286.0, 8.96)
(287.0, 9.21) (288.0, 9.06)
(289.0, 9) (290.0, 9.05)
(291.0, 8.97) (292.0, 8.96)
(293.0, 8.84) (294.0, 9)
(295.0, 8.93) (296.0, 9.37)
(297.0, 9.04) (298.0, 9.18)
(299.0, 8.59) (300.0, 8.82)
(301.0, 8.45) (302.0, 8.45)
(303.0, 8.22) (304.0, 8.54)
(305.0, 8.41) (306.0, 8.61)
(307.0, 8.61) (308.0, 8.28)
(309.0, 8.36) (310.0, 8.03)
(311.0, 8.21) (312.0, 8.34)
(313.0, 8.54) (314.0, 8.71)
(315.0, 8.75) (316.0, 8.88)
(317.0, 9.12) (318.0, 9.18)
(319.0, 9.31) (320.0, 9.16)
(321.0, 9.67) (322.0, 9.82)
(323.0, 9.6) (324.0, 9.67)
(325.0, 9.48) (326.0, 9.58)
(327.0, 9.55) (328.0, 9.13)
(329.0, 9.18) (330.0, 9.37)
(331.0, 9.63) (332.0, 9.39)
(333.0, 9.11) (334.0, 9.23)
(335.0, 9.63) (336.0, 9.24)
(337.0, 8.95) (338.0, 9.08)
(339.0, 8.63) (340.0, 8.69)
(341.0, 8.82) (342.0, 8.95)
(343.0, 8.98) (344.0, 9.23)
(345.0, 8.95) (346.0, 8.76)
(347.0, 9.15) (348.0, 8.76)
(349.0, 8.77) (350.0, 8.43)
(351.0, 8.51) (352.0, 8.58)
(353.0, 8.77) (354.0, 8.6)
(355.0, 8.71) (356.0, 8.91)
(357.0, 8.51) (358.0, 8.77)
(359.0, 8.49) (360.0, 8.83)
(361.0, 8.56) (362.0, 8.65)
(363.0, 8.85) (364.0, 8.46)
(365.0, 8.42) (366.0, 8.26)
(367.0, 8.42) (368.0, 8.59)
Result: -1.0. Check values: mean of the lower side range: 4.72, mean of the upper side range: 8.92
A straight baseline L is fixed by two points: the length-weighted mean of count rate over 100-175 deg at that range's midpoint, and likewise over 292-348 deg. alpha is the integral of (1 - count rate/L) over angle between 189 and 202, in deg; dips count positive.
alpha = -1.5 deg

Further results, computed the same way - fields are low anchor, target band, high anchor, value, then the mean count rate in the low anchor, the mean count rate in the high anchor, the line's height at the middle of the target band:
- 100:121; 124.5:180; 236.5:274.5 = 6.48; 4.68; 8.14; 5.68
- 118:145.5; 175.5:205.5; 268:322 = -3.91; 4.41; 8.84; 6.01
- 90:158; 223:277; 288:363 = -3.13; 4.63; 8.91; 7.31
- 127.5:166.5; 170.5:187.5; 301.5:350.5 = -3.32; 4.71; 8.96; 5.47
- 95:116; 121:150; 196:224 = 5.68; 4.86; 7.06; 5.49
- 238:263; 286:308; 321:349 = -0.62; 7.81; 9.21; 8.58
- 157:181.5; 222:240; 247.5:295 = 2.64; 5.88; 8.78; 7.64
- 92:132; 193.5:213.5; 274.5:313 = -0.62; 4.69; 8.76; 6.74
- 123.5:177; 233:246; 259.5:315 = 1.42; 4.94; 8.84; 7.48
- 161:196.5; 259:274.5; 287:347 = -2.01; 6.37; 8.97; 8.03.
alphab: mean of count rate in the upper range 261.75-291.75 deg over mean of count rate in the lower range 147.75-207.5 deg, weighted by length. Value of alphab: 1.47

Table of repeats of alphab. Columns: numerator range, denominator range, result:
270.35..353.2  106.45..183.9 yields 1.78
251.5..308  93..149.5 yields 1.92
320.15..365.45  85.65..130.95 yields 1.92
